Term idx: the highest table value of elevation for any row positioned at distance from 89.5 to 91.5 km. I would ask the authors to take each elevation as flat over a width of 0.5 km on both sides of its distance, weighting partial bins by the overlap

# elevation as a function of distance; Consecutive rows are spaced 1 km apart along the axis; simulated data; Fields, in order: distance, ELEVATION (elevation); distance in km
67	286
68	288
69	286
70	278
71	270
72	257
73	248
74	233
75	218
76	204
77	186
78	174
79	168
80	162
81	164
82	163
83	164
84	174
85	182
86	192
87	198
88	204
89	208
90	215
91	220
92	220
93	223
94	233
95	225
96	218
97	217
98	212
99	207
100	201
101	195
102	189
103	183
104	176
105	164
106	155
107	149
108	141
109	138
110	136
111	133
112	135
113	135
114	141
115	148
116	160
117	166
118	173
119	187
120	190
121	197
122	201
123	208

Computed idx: 220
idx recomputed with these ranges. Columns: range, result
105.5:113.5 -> 155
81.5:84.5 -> 174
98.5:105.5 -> 207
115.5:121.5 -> 197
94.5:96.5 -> 225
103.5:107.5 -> 176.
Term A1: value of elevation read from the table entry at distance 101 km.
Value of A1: 195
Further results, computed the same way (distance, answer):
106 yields 155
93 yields 223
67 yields 286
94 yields 233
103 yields 183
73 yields 248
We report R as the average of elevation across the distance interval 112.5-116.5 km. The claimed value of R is 146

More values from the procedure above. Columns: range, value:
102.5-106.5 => 170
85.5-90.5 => 203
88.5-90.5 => 212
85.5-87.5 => 195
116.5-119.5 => 175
